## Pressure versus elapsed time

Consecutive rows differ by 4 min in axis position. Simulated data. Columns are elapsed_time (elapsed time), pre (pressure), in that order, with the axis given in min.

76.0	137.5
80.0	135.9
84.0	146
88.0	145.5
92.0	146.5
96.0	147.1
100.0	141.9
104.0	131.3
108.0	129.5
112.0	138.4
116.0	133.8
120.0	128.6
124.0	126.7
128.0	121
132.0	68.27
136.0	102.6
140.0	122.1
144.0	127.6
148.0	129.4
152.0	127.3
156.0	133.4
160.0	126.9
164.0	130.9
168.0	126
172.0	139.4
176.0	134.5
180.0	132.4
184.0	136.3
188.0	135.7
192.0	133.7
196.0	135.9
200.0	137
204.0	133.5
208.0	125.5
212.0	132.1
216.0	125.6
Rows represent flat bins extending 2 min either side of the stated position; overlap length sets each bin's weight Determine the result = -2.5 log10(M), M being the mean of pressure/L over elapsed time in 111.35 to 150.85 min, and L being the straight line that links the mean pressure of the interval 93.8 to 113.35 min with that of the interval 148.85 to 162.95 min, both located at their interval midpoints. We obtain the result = 0.120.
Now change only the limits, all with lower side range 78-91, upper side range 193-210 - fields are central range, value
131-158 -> 0.17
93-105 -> 0.00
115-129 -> 0.10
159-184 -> 0.03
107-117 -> 0.05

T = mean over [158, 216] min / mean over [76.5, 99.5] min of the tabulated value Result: 0.9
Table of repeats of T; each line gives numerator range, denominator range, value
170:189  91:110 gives 0.98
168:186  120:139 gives 1.25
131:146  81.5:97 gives 0.74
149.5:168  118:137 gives 1.18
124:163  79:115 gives 0.84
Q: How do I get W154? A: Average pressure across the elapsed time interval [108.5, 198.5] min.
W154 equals 127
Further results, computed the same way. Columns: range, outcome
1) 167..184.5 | 134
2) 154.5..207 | 133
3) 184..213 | 134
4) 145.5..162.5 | 129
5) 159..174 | 131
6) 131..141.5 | 99.3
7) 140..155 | 128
